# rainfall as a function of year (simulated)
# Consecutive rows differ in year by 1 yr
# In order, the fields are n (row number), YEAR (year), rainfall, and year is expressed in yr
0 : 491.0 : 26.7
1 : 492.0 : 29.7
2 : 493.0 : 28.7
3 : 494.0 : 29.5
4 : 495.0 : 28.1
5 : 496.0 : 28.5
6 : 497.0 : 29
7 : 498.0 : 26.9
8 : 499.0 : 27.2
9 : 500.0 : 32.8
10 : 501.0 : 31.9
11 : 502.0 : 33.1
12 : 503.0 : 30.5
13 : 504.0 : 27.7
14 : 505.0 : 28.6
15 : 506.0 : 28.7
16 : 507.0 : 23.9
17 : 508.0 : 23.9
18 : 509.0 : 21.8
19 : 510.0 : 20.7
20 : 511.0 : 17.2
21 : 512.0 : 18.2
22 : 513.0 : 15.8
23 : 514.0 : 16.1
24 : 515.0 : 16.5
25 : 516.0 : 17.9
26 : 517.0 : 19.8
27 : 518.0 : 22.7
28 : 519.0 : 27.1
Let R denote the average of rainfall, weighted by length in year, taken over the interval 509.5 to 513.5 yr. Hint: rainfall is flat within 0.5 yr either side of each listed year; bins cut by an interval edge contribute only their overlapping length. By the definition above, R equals 18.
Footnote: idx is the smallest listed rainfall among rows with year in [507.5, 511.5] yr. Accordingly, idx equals 17.2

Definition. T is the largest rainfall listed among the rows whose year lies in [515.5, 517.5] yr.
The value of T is 19.8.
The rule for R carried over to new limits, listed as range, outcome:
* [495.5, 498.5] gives 28.1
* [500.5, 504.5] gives 30.8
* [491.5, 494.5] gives 29.3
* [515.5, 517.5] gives 18.9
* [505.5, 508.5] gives 25.5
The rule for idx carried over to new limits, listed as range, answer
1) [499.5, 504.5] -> 27.7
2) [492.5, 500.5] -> 26.9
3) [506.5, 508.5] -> 23.9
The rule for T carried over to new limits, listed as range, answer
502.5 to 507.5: 30.5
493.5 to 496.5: 29.5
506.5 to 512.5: 23.9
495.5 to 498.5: 29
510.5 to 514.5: 18.2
